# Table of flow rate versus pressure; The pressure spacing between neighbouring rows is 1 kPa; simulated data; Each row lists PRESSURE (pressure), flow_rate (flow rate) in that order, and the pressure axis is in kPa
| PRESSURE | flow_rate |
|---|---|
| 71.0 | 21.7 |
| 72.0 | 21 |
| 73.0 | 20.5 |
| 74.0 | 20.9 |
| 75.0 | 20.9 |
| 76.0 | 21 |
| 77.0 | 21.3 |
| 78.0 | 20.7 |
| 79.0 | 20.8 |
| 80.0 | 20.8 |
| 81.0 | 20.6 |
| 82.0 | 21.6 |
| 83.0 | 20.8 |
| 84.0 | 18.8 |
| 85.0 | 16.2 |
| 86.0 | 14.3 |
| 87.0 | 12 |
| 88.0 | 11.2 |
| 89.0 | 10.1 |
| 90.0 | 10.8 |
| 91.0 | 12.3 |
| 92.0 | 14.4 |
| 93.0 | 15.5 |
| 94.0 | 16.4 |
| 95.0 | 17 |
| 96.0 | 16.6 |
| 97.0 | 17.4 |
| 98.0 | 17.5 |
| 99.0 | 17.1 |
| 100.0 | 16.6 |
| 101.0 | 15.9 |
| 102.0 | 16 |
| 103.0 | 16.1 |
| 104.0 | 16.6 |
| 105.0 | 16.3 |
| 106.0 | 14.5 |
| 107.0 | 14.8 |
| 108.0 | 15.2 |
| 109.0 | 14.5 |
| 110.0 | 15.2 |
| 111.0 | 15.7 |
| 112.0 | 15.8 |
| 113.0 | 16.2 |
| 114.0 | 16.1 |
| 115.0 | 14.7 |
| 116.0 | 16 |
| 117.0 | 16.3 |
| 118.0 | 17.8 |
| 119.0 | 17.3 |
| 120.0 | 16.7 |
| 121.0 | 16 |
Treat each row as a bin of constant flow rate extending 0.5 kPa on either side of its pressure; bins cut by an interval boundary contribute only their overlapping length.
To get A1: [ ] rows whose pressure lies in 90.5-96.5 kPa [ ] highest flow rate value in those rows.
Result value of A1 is 17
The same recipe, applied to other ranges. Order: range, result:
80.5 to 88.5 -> 21.6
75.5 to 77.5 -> 21.3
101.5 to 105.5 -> 16.6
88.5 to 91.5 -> 12.3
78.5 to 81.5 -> 20.8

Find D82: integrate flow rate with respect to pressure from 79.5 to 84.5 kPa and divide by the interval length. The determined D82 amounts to 20.5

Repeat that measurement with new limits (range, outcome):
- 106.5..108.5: 15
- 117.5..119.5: 17.6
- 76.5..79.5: 20.9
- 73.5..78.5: 21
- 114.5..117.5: 15.7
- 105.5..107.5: 14.7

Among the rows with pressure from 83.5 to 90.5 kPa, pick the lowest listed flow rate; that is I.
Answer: 10.1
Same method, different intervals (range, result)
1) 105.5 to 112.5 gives 14.5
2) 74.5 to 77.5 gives 20.9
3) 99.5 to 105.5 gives 15.9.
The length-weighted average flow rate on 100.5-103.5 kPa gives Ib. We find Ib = 16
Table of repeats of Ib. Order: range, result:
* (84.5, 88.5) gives 13.4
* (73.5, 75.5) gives 20.9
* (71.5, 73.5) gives 20.8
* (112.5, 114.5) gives 16.1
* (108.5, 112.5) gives 15.3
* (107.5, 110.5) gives 15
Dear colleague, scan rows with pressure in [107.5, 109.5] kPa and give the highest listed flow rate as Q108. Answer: 15.2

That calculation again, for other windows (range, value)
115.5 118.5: 17.8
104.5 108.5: 16.3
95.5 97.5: 17.4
